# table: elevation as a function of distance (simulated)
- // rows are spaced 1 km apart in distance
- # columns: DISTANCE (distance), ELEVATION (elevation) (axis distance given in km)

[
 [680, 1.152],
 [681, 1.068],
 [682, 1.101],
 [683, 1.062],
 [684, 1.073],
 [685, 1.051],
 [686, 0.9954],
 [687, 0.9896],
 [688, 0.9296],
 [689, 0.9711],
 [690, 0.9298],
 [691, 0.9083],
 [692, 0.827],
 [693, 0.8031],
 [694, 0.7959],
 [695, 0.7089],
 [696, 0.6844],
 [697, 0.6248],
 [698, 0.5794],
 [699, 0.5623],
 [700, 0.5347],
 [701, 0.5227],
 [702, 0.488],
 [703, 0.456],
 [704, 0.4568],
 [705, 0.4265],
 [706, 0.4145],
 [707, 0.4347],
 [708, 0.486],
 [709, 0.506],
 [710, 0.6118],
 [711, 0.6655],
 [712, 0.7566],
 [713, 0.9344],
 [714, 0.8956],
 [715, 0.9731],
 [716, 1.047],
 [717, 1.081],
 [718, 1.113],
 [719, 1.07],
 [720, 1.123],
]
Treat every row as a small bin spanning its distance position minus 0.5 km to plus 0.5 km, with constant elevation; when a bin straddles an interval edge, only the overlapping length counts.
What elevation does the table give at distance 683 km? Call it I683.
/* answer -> 1.062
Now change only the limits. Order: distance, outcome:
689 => 0.9711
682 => 1.101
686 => 0.9954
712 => 0.7566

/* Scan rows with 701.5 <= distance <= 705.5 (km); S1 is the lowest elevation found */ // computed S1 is 0.4265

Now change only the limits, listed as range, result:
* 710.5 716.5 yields 0.6655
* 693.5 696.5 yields 0.6844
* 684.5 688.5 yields 0.9296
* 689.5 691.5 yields 0.9083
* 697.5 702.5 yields 0.488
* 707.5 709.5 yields 0.486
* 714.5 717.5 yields 0.9731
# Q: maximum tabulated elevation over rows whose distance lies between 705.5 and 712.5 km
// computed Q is 0.7566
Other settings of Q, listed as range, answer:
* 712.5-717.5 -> 1.081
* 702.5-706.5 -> 0.4568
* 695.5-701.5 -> 0.6844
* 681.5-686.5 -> 1.101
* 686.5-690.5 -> 0.9896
